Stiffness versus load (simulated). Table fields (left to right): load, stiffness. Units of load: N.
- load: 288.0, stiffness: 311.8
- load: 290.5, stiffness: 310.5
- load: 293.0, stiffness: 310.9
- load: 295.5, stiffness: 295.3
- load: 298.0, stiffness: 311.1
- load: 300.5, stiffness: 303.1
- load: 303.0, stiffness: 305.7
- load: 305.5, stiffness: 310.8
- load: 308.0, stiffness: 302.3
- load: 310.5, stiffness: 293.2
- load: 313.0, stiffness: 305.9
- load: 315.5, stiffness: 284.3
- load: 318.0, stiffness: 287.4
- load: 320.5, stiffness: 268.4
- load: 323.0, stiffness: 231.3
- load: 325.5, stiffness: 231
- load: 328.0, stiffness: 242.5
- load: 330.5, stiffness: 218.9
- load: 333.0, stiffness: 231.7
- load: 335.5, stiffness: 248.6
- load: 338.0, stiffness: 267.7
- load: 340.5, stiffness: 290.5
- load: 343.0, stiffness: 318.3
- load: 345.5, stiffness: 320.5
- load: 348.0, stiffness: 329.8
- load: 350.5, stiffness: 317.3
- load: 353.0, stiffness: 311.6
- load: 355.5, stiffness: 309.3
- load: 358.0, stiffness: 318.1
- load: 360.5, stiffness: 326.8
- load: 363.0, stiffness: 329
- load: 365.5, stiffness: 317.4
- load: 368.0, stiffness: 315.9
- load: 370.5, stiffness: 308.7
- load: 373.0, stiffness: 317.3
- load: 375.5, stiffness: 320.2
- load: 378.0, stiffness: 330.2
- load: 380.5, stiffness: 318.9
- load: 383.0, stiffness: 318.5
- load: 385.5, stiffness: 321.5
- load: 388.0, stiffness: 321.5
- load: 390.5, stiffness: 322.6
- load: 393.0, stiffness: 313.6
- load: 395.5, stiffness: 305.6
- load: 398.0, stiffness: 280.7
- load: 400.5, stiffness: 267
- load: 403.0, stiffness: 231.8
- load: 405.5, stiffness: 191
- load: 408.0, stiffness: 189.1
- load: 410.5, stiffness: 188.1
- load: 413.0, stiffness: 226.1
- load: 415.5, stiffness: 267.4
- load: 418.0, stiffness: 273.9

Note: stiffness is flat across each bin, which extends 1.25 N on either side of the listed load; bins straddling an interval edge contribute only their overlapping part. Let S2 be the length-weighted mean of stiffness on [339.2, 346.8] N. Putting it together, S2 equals 310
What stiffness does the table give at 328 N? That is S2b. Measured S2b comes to 242.5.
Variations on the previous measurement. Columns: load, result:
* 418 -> 273.9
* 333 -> 231.7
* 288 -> 311.8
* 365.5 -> 317.4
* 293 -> 310.9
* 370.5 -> 308.7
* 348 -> 329.8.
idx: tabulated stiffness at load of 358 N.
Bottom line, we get 318.1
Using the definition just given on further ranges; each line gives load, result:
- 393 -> 313.6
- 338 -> 267.7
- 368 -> 315.9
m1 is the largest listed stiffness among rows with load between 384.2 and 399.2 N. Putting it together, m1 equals 322.6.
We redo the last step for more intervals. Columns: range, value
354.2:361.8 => 326.8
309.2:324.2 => 305.9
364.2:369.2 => 317.4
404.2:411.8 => 191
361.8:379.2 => 330.2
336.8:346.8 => 320.5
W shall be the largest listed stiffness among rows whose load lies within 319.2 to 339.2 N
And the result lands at 268.4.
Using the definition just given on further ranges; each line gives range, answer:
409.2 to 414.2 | 226.1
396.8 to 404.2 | 280.7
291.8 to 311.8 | 311.1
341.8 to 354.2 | 329.8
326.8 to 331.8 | 242.5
